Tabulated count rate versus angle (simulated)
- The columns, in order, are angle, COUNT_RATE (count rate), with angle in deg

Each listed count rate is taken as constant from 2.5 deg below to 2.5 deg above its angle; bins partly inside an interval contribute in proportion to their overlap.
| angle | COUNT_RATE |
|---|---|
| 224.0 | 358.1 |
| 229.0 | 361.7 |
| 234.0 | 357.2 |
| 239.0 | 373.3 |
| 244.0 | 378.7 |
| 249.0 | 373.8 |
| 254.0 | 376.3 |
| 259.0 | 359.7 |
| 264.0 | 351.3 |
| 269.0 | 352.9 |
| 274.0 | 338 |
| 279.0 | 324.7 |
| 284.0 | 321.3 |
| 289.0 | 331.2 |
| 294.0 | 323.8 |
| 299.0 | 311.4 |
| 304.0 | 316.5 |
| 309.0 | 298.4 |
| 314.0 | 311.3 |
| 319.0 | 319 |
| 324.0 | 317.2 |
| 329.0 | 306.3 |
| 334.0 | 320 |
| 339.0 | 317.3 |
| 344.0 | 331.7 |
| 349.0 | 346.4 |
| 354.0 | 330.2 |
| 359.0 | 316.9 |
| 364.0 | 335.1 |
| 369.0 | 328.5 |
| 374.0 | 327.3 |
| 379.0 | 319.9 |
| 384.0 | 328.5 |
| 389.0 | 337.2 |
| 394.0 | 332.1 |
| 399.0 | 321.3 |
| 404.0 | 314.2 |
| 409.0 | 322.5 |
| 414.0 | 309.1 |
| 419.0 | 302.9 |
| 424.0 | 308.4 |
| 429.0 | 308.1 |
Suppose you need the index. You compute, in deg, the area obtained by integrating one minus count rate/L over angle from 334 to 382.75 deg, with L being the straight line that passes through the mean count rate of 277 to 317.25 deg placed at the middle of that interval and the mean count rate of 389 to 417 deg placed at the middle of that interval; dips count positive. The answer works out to -1.3 deg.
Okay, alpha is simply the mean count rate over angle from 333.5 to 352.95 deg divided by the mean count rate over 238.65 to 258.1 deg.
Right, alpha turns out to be 0.9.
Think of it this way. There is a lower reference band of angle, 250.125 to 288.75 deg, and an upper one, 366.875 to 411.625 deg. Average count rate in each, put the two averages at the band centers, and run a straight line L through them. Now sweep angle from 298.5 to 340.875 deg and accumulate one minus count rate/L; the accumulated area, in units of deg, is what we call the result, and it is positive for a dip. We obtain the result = 3.1 deg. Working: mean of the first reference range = 346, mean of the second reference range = 326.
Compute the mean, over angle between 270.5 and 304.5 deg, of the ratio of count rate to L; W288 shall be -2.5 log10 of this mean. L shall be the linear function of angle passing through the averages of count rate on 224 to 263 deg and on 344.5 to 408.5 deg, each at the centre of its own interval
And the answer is 0.09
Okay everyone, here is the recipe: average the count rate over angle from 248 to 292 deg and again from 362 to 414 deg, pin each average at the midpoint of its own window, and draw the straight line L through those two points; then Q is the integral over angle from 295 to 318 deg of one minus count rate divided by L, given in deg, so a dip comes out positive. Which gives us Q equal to 2.0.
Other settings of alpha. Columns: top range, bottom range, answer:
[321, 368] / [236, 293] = 0.92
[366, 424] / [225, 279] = 0.89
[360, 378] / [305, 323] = 1.06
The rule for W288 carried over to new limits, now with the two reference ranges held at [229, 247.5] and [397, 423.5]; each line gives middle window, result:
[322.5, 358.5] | 0.039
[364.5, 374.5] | -0.010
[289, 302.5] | 0.098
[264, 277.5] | 0.042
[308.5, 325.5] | 0.102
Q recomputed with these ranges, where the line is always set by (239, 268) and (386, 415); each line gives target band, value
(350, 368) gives 0.37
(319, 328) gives 0.80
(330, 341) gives 0.84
